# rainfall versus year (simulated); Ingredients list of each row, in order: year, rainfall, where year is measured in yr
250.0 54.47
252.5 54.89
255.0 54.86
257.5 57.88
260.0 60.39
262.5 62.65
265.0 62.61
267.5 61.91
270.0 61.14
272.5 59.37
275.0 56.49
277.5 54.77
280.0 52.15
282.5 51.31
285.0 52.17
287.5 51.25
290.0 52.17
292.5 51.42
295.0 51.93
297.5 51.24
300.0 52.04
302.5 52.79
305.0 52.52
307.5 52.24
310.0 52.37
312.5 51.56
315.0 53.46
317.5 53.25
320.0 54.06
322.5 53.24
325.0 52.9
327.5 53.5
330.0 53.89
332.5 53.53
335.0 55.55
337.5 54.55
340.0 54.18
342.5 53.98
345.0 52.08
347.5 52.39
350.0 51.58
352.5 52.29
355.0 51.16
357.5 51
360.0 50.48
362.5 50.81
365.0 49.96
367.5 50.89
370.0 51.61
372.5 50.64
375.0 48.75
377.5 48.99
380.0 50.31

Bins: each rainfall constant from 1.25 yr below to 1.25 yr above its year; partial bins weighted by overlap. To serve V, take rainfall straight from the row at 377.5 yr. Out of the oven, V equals 48.99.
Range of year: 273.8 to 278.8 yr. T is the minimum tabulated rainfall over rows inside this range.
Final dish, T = 54.77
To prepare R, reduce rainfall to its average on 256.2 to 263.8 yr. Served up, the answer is 60.3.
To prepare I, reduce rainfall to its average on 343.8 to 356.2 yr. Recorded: 51.9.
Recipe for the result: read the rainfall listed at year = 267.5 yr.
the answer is 61.91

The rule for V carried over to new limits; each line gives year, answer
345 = 52.08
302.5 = 52.79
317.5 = 53.25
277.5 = 54.77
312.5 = 51.56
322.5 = 53.24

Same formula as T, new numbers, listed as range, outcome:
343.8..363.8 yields 50.48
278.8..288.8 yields 51.25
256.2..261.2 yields 57.88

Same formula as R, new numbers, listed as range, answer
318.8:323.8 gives 53.6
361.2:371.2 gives 50.8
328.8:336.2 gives 54.3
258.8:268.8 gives 61.9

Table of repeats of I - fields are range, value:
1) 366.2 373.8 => 51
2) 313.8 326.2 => 53.4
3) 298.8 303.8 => 52.4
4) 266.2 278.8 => 58.7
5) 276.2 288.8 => 52.3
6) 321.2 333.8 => 53.4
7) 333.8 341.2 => 54.8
